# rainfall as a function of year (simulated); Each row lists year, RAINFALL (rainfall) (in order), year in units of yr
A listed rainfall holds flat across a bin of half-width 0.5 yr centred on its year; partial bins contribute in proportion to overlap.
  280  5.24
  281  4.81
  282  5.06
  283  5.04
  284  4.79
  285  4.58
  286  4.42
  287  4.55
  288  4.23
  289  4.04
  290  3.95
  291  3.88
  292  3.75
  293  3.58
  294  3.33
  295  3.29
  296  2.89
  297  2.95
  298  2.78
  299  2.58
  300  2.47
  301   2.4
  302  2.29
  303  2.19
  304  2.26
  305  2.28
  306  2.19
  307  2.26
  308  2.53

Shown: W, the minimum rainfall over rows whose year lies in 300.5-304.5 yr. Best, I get 2.19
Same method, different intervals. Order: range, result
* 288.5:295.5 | 3.29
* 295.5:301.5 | 2.4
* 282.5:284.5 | 4.79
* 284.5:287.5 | 4.42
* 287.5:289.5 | 4.04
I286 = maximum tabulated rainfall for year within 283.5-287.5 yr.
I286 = 4.79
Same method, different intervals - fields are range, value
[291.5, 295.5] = 3.75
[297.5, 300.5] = 2.78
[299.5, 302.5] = 2.47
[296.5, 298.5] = 2.95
